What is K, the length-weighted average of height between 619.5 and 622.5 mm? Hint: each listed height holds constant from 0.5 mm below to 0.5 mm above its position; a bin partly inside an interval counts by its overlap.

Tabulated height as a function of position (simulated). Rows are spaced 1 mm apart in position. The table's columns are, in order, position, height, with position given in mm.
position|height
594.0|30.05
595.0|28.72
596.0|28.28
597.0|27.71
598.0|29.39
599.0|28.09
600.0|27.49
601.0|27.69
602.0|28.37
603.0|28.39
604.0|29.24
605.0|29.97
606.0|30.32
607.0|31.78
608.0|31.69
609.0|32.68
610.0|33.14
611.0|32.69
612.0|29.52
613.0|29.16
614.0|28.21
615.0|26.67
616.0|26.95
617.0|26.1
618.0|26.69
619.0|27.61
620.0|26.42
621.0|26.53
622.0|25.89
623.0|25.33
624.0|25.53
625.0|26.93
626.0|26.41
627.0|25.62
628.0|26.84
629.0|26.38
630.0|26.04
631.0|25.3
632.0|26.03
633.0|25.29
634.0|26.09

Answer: 26.3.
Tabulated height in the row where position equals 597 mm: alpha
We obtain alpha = 27.71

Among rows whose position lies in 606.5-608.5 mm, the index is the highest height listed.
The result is 31.78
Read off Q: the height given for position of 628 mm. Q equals 26.84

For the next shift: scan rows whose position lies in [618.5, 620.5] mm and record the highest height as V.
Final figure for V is 27.61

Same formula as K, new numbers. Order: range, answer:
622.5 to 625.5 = 25.9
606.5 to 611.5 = 32.4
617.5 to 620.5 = 26.9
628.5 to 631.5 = 25.9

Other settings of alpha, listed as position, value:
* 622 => 25.89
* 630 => 26.04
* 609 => 32.68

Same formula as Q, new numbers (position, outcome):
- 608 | 31.69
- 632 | 26.03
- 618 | 26.69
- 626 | 26.41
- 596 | 28.28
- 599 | 28.09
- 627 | 25.62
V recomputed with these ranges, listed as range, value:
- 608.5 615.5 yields 33.14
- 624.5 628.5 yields 26.93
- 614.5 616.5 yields 26.95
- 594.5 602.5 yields 29.39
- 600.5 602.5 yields 28.37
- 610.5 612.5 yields 32.69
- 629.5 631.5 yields 26.04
